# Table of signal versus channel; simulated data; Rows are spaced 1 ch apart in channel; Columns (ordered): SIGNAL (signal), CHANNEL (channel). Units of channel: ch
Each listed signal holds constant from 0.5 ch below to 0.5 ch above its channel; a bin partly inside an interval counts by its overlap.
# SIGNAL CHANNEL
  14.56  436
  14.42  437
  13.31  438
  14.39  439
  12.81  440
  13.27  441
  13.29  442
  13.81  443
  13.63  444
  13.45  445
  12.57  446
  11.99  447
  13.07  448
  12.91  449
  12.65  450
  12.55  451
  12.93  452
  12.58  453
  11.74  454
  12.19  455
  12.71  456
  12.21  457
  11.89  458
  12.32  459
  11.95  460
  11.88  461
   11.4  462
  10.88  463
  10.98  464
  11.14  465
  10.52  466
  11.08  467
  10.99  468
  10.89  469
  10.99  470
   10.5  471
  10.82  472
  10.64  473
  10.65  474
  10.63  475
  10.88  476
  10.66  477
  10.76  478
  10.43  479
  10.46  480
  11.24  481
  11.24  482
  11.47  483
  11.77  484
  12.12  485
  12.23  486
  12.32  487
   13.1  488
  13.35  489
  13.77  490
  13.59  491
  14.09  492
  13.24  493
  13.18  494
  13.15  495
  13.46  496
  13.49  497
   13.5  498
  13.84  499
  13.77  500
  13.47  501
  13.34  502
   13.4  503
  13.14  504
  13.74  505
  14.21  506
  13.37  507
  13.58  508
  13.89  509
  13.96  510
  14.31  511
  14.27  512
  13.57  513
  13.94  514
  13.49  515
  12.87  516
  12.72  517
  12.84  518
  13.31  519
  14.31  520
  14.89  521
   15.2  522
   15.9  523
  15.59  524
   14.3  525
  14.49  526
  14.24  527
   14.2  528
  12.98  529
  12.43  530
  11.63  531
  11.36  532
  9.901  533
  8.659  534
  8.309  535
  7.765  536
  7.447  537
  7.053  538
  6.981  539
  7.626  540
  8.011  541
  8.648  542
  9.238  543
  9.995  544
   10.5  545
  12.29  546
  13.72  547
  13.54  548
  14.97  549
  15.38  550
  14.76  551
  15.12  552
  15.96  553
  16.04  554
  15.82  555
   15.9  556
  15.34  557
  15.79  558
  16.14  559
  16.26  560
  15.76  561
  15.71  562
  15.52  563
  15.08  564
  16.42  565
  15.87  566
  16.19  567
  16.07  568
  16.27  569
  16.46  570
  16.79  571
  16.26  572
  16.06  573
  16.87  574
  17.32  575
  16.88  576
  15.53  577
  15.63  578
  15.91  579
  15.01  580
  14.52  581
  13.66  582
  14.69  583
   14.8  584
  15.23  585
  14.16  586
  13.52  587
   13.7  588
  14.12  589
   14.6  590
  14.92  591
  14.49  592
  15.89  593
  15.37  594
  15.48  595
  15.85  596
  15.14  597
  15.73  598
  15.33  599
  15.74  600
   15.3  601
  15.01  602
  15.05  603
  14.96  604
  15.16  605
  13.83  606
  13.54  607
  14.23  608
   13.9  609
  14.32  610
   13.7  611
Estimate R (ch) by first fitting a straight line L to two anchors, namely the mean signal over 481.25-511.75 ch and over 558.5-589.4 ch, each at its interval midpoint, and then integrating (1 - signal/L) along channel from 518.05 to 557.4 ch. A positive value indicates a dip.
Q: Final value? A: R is 5.6 ch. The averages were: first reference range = 13.2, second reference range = 15.6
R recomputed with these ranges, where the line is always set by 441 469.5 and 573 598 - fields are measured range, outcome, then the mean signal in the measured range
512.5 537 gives 1.8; 12.8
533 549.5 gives 5.2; 9.68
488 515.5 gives -0.8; 13.6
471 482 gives 1.7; 10.7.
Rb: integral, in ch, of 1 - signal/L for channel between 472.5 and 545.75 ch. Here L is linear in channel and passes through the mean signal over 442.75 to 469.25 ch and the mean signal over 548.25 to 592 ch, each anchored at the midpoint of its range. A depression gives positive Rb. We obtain 7.6 ch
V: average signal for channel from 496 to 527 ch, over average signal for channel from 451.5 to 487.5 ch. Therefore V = 1.22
